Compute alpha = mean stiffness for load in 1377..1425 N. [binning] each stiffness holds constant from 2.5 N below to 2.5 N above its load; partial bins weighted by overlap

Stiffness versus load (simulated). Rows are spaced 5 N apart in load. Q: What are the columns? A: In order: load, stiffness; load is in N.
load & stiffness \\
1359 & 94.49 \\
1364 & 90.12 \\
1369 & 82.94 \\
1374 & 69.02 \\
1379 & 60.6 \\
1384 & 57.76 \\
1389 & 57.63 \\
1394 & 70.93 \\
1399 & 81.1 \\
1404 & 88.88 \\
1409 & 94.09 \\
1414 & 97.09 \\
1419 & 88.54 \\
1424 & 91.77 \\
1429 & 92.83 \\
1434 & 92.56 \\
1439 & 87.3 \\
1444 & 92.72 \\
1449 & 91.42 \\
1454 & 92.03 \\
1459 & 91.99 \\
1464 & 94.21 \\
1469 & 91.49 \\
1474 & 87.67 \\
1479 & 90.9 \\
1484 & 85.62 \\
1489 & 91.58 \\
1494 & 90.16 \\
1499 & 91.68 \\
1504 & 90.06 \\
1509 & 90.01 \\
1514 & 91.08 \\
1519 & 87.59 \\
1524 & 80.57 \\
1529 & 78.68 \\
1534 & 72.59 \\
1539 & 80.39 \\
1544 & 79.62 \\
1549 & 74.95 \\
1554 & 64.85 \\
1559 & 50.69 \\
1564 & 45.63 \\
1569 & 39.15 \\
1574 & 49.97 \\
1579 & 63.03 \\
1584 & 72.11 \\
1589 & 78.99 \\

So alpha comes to 78.6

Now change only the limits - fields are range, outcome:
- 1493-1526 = 88.8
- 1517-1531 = 82.2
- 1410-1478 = 91.7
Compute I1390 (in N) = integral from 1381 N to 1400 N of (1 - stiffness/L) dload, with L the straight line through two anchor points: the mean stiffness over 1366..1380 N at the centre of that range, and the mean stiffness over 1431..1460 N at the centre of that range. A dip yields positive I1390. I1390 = 2.89 N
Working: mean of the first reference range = 72.6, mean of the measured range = 65.6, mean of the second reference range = 91.3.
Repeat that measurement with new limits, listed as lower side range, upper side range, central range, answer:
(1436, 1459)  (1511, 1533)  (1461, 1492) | -0.7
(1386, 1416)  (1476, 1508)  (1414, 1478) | -4.5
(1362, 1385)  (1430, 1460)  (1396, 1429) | -2.9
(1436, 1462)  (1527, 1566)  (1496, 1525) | -4.5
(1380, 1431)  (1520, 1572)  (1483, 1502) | -4.6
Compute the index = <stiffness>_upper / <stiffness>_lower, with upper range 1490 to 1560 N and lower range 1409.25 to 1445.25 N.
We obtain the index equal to 0.9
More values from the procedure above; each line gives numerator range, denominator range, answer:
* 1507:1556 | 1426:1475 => 0.87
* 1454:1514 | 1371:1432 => 1.14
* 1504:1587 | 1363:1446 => 0.86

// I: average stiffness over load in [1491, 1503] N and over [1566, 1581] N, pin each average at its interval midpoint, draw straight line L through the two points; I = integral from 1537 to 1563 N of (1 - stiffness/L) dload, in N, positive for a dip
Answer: -2.24 N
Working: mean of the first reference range 90.8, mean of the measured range 68.5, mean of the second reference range 50.1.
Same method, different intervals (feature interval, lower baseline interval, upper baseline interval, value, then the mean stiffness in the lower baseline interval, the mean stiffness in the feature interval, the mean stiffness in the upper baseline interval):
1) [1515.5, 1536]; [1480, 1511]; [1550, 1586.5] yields -1.3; 89.9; 80.6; 55.9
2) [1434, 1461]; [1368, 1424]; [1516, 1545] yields -4.3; 77.6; 91.2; 80.1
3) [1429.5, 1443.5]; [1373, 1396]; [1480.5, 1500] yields -2.7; 62.6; 90.7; 89.7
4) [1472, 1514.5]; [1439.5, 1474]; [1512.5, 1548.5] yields -1.8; 91.7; 89.8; 80.9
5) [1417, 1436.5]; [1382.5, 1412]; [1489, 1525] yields -2.9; 76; 91.5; 89.3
